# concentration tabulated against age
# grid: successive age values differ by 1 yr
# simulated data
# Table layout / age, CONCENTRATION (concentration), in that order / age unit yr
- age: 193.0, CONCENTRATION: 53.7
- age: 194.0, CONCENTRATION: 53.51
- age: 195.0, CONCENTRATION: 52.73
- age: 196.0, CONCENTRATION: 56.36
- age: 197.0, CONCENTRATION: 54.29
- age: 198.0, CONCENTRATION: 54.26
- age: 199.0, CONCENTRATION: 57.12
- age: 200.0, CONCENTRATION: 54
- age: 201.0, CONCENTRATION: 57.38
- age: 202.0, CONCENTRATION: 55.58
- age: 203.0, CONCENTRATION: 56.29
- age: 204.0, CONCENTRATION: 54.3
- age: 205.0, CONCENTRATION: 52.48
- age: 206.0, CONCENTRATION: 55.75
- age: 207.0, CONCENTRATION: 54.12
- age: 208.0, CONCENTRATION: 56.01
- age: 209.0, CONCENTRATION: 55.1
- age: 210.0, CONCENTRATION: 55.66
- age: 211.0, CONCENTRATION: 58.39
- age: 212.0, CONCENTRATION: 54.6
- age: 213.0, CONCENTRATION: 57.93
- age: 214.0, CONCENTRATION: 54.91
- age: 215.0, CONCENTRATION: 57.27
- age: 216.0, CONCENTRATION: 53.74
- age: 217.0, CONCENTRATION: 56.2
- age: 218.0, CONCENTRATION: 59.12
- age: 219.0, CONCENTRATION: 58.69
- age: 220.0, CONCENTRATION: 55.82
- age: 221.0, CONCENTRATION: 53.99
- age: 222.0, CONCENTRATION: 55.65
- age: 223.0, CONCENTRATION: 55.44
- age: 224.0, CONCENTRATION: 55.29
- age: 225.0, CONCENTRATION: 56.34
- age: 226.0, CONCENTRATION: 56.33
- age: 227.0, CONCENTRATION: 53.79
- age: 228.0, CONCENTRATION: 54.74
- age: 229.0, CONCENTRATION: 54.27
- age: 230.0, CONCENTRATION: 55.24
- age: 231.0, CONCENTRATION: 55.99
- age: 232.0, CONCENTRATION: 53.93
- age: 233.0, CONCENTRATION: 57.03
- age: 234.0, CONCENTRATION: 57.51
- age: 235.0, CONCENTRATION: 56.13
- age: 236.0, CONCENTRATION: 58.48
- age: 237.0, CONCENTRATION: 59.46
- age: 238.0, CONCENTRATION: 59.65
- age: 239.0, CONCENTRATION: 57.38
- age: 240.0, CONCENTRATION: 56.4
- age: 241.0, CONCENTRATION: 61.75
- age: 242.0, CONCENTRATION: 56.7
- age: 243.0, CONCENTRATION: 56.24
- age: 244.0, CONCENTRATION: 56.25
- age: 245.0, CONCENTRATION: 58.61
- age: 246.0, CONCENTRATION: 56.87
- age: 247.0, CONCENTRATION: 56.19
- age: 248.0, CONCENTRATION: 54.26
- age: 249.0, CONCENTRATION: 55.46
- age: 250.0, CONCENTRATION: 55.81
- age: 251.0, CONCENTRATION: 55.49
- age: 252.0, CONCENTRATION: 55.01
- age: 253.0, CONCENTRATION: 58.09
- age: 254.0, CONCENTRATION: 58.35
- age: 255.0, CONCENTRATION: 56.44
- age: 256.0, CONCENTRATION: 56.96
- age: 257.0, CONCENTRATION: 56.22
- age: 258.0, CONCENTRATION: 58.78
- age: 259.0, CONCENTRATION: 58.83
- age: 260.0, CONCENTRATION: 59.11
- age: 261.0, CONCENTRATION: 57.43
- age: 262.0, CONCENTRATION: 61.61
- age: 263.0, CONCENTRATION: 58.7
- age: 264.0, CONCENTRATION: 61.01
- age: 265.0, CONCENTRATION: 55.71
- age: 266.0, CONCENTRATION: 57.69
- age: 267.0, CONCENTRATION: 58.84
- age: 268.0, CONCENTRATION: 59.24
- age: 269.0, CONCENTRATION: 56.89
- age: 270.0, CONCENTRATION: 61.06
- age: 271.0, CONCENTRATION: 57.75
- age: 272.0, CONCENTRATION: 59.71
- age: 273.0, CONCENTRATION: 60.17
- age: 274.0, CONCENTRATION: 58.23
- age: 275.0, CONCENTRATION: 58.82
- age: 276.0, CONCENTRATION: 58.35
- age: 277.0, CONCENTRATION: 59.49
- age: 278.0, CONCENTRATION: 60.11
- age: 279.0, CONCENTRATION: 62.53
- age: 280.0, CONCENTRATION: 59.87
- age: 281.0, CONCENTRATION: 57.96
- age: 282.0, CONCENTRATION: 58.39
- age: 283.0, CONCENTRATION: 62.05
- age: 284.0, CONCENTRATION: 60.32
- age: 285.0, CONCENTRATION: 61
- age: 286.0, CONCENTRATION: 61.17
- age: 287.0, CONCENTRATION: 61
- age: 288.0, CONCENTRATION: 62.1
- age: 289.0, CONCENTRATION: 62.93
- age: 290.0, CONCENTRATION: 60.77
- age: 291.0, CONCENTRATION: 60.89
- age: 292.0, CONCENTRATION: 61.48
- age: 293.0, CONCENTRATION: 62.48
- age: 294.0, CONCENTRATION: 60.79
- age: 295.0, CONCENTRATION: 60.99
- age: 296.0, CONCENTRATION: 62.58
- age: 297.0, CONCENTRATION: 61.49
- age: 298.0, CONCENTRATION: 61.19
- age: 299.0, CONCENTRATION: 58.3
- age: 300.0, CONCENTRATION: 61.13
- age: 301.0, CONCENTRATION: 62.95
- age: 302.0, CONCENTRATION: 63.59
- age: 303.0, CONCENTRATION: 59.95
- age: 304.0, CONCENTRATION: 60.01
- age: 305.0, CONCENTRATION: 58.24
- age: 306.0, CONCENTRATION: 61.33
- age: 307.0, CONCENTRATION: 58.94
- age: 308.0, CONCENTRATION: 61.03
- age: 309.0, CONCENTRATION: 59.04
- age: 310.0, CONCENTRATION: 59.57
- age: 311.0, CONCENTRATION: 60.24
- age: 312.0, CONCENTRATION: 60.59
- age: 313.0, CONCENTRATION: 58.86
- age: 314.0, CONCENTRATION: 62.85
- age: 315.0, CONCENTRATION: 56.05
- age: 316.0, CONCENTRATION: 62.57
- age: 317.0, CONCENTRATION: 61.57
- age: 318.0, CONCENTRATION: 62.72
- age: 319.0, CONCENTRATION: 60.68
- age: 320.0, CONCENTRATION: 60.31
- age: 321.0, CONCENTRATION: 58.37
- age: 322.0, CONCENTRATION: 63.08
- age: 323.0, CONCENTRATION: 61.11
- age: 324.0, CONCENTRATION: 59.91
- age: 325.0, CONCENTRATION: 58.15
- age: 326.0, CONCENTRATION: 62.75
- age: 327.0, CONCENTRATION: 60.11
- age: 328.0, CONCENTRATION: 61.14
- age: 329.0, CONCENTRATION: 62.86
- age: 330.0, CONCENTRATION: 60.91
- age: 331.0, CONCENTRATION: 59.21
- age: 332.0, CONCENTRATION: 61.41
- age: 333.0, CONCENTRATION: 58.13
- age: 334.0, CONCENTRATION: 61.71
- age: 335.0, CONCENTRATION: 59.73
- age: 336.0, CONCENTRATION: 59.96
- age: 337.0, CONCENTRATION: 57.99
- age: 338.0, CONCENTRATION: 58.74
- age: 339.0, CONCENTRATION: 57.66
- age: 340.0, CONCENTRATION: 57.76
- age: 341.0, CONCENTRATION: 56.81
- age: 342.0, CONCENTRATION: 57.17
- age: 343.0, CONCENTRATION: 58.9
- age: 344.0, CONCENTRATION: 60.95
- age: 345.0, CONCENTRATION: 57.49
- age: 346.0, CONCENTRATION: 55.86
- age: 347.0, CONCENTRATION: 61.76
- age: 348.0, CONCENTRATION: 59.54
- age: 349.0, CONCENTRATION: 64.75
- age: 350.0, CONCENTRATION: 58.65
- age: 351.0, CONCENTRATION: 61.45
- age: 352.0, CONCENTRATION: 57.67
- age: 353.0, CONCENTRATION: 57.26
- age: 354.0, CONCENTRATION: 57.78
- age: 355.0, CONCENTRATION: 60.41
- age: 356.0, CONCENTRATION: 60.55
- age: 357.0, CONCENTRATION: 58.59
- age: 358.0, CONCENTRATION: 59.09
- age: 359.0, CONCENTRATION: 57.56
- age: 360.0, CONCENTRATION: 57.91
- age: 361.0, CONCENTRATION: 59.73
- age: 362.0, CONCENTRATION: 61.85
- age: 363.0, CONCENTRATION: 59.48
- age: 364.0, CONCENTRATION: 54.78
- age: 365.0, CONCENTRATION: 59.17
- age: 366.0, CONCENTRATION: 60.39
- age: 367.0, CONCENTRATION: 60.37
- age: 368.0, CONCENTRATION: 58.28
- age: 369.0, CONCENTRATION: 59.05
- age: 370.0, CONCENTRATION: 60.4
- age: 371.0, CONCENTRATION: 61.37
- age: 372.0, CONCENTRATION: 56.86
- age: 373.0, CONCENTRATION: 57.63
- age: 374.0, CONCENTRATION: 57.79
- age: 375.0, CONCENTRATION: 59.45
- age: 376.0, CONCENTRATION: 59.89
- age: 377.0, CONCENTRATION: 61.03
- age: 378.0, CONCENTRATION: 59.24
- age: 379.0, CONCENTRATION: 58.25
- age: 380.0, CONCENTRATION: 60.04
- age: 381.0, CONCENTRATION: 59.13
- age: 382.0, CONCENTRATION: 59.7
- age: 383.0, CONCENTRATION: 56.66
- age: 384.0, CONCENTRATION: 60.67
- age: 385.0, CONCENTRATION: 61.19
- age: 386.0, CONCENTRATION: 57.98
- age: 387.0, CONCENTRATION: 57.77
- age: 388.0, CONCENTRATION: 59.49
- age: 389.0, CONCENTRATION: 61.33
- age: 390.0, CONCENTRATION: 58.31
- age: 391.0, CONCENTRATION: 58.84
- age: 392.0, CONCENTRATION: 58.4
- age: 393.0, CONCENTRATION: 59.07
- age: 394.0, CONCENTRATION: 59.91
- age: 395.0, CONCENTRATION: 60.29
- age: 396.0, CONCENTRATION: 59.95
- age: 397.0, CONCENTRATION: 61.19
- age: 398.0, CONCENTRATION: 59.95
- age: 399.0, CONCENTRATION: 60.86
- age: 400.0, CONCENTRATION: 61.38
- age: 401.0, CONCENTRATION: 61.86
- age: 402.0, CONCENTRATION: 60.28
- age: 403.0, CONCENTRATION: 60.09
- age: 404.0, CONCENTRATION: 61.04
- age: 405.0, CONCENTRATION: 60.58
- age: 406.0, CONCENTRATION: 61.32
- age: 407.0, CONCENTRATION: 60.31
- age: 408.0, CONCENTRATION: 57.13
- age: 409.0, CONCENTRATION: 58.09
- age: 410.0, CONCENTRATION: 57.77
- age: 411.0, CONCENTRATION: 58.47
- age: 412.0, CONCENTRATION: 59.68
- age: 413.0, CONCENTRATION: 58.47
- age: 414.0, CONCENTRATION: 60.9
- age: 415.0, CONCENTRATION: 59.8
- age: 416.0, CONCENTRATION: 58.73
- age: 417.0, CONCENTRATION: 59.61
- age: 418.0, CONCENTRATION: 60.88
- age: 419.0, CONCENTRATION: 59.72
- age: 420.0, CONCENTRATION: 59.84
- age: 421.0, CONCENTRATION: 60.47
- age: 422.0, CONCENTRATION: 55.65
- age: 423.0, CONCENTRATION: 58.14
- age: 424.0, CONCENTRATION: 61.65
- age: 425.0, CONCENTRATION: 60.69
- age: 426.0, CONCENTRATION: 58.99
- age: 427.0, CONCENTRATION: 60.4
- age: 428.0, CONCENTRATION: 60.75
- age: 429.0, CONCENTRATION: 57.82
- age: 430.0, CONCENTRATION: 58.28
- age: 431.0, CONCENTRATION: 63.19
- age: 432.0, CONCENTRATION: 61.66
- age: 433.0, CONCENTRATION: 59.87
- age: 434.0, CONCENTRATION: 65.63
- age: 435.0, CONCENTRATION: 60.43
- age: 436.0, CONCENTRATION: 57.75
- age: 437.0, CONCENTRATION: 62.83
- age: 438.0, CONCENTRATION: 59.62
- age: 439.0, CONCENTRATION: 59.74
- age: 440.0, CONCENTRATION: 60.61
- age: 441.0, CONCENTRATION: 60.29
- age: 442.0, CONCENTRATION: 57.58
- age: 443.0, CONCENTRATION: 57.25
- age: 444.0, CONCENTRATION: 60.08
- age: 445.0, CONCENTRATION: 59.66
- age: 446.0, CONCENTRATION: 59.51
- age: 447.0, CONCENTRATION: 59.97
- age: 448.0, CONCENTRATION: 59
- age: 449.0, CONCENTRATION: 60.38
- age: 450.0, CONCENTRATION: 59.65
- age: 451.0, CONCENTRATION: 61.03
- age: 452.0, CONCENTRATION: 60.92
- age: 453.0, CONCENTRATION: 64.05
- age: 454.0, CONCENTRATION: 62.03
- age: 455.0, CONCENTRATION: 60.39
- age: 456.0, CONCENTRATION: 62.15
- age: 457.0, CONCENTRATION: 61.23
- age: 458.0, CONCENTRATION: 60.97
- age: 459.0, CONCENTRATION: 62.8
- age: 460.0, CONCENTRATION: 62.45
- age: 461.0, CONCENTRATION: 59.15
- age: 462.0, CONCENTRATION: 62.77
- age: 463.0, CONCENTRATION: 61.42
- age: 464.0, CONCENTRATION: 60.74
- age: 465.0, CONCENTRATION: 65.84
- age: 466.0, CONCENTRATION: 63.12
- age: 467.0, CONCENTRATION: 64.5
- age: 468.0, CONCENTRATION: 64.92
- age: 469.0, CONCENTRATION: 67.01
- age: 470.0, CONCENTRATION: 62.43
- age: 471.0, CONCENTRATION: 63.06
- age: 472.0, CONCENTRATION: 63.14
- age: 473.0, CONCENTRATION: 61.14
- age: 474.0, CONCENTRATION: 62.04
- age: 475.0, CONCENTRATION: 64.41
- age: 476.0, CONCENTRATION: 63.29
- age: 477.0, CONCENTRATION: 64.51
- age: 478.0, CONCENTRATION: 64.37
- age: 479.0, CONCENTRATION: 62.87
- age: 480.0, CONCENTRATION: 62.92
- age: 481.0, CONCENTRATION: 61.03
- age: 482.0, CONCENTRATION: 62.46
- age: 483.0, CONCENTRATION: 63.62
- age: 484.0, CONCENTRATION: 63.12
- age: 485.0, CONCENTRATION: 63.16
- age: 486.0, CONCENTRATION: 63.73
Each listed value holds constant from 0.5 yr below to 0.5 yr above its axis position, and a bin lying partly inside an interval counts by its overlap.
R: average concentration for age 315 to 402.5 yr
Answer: 59.6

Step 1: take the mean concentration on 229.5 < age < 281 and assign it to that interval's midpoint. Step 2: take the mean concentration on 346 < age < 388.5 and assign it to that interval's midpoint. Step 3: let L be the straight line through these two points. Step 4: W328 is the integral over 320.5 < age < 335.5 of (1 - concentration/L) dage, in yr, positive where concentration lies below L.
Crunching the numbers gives -0.5 yr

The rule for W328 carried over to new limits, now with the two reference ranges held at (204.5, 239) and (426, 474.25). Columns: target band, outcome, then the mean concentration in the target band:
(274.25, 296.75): -1.3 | 60.7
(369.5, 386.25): 0.1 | 59.3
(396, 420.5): 0.2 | 59.9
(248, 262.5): -0.1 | 57.3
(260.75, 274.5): -0.4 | 58.9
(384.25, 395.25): 0.1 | 59.3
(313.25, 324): -0.5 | 60.8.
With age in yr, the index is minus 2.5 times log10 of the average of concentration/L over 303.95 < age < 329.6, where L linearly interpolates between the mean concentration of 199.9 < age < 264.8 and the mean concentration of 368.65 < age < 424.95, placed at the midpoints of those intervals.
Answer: -0.044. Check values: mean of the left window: 56.6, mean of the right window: 59.5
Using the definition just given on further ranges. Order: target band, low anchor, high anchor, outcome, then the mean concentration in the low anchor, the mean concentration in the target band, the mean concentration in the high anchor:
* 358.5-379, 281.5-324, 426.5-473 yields 0.03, 60.8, 59.1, 61.3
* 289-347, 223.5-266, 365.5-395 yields -0.04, 57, 60.2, 59.3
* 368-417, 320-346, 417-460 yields 0.01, 59.6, 59.5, 60.3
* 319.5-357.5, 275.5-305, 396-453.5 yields 0.02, 60.8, 59.6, 60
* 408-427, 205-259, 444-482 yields 0.03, 56.4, 59.3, 62.2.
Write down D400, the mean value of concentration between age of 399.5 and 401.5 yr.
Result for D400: 61.6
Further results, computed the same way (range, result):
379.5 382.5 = 59.6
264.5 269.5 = 57.7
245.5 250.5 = 55.7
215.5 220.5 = 56.7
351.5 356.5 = 58.7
